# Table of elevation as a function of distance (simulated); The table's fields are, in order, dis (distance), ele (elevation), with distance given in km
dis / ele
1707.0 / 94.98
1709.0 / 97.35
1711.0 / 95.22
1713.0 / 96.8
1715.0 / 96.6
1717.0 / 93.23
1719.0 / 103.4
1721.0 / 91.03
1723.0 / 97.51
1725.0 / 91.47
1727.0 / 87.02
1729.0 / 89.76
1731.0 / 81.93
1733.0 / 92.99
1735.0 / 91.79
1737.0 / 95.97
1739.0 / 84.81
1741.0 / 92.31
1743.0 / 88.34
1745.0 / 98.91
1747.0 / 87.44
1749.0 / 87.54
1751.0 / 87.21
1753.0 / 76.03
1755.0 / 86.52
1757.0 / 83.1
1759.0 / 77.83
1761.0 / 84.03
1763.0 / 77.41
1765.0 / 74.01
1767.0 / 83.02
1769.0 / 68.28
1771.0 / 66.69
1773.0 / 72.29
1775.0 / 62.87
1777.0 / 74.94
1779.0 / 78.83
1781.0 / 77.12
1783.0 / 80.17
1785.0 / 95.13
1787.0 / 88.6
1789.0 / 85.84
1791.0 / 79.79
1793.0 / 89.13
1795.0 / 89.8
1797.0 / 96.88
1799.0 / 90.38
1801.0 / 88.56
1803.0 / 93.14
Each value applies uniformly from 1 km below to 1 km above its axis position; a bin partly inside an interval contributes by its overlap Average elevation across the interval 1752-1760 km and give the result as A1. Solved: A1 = 80.9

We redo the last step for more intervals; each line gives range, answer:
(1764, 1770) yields 75.1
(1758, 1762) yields 80.9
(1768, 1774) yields 69.1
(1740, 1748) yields 91.8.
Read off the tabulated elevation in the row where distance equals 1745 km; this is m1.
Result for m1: 98.91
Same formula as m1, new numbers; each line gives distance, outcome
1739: 84.81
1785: 95.13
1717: 93.23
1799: 90.38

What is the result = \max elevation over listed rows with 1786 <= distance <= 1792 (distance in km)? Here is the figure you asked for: 88.6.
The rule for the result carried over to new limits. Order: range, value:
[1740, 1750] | 98.91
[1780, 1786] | 95.13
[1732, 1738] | 95.97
